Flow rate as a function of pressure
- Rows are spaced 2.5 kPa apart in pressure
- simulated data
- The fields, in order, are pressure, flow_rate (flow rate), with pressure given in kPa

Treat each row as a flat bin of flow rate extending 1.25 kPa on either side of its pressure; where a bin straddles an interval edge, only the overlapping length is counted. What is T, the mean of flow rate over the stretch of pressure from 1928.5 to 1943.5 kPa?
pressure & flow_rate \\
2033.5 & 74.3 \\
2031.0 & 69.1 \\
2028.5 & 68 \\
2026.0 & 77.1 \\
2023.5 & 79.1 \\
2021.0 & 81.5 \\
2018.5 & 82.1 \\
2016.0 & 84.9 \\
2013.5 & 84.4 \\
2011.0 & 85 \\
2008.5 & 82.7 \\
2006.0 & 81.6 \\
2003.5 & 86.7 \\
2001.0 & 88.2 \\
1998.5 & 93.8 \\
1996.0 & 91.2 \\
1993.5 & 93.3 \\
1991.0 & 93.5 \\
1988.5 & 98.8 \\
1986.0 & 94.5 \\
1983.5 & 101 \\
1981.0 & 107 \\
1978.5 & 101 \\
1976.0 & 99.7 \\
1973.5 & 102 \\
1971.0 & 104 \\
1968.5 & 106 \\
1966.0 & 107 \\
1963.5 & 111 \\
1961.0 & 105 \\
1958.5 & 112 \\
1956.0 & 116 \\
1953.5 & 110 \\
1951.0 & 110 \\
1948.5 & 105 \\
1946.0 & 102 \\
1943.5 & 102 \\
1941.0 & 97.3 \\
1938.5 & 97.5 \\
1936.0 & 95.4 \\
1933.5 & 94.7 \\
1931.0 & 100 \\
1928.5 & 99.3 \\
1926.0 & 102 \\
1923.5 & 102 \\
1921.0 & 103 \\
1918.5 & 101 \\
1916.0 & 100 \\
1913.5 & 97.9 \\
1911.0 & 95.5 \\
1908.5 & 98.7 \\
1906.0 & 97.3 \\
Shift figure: 97.6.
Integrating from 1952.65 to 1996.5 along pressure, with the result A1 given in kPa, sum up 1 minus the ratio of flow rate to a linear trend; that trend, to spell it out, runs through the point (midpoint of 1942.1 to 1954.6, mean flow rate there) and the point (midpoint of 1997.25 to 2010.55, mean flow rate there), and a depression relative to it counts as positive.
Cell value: -2.9 kPa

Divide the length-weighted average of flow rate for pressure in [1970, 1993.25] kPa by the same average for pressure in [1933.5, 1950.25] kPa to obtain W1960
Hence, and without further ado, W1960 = 1.00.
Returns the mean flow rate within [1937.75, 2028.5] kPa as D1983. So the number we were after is 96.1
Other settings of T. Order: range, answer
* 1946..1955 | 108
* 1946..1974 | 108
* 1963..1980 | 104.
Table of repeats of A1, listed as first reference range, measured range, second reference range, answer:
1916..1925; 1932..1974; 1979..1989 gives -1.44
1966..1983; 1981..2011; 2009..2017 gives 0.39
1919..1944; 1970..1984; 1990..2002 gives -1.24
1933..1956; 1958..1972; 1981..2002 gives -1.13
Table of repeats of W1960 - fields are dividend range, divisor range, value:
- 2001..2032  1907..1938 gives 0.81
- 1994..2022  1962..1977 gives 0.82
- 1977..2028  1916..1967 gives 0.86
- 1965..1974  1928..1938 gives 1.08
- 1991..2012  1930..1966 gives 0.85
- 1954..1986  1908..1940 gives 1.07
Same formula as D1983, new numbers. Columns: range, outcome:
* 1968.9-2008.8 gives 95.5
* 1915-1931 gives 101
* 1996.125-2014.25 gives 86.4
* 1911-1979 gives 103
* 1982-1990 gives 98.2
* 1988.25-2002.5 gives 92.6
